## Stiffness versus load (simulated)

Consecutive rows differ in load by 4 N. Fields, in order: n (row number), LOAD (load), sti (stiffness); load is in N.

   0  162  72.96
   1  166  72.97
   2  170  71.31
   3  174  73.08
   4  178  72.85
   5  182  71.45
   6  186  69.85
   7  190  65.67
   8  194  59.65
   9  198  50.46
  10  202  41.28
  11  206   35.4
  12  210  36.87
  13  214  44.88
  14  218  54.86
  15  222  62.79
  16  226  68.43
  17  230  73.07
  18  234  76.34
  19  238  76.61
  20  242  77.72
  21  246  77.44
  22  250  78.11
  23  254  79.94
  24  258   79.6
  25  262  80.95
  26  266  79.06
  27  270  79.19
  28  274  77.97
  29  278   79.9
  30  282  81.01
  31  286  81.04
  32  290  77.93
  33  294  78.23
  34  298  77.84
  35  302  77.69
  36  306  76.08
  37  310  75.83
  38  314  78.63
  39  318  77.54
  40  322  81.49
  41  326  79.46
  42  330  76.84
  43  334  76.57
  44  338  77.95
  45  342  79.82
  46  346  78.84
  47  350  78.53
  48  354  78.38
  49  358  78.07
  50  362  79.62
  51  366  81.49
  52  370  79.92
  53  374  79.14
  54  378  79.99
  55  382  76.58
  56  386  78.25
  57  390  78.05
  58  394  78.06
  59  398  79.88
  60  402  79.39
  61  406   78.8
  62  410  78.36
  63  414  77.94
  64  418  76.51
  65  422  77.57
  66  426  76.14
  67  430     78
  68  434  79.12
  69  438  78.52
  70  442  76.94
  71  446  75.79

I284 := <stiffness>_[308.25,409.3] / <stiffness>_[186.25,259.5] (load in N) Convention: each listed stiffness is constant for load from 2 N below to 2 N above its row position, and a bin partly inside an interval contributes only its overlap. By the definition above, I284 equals 1.24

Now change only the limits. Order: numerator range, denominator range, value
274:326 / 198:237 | 1.42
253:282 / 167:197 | 1.16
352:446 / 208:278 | 1.10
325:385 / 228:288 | 1.00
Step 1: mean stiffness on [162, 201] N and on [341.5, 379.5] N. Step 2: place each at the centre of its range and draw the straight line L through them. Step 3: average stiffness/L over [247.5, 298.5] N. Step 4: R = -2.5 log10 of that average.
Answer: -0.08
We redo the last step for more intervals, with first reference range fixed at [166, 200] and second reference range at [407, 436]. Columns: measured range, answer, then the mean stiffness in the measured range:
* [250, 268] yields -0.133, 79.7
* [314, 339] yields -0.069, 78.3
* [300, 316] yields -0.063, 77.1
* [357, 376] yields -0.063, 79.7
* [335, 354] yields -0.061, 78.6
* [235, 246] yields -0.110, 77.1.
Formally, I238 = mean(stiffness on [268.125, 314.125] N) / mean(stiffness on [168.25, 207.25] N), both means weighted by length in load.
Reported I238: 1.27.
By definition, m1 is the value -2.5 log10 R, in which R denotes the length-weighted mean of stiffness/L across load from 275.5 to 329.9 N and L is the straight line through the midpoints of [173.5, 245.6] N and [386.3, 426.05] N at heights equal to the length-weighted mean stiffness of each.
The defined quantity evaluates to -0.133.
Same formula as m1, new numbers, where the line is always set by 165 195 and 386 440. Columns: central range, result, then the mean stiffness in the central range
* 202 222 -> 0.50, 44.8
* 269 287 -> -0.09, 79.8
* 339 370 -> -0.04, 79.3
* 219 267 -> -0.05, 75.3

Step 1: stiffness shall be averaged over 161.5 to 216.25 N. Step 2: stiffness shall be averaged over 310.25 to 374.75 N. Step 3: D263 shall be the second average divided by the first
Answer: 1.3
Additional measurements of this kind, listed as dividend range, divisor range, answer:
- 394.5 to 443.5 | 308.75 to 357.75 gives 1.00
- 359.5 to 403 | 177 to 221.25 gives 1.45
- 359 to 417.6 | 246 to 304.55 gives 1.00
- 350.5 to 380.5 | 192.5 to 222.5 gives 1.68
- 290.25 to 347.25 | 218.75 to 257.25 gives 1.05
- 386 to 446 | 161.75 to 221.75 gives 1.32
